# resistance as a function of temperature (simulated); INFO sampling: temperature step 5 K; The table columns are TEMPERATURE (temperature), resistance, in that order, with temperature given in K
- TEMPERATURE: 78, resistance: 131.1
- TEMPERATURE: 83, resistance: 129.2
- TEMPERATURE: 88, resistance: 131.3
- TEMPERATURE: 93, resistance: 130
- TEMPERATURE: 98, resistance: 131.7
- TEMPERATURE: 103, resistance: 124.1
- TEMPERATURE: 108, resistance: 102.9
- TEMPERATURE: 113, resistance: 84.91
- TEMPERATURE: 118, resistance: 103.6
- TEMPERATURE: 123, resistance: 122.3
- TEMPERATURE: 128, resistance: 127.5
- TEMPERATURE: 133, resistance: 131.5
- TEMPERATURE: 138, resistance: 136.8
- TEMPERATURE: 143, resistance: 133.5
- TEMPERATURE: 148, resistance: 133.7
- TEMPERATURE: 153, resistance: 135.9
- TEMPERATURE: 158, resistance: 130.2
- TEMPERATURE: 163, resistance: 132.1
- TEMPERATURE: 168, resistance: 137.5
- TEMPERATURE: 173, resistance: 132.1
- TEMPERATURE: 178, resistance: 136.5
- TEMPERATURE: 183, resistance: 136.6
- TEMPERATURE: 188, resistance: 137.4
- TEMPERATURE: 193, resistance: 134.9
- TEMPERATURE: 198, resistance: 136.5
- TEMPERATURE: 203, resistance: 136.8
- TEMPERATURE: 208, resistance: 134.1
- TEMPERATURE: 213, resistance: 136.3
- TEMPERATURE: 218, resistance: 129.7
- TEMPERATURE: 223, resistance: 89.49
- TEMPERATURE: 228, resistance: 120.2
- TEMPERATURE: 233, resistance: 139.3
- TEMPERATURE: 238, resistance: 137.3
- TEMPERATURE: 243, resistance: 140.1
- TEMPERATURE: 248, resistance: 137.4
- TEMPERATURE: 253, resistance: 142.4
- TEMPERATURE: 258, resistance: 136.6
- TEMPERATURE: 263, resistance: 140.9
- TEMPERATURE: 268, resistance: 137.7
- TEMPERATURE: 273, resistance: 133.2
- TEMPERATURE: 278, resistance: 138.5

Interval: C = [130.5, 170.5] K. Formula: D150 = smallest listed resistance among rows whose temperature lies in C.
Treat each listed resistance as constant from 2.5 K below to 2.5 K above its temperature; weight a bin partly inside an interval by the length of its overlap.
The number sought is 130.2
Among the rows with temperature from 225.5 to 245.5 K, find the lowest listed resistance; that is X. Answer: 120.2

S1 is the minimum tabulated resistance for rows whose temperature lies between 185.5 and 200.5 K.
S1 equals 134.9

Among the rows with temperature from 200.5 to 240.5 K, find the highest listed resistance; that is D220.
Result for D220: 139.3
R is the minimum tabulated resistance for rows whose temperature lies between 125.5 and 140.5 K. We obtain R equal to 127.5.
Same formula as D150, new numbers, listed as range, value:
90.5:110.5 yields 102.9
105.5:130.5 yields 84.91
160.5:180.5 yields 132.1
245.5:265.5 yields 136.6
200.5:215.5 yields 134.1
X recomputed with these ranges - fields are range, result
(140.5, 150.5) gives 133.5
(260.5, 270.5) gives 137.7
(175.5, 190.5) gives 136.5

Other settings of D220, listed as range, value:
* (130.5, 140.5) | 136.8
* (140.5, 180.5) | 137.5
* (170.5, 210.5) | 137.4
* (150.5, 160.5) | 135.9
